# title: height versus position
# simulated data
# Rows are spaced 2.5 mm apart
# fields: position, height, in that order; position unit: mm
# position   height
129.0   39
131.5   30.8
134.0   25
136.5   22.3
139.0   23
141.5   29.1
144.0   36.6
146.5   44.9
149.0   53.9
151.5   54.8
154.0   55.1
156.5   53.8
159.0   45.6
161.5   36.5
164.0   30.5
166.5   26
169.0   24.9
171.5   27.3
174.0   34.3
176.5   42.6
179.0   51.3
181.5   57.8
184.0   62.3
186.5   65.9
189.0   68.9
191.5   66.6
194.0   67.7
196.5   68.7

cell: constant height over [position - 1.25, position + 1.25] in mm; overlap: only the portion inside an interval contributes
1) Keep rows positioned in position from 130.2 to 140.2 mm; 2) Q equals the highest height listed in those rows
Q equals 30.8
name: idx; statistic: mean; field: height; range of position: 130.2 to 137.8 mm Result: 26.1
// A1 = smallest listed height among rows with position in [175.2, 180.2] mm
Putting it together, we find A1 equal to 42.6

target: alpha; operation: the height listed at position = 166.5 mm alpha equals 26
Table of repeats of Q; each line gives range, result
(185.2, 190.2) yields 68.9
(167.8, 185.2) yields 62.3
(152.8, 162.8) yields 55.1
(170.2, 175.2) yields 34.3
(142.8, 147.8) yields 44.9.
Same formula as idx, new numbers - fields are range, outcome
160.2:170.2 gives 29.6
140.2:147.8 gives 36.9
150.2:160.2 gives 52.4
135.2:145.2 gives 27.7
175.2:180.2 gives 46.8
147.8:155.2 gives 54.6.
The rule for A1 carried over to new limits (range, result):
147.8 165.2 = 30.5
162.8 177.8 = 24.9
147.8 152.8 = 53.9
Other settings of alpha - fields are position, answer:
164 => 30.5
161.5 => 36.5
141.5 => 29.1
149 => 53.9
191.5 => 66.6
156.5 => 53.8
